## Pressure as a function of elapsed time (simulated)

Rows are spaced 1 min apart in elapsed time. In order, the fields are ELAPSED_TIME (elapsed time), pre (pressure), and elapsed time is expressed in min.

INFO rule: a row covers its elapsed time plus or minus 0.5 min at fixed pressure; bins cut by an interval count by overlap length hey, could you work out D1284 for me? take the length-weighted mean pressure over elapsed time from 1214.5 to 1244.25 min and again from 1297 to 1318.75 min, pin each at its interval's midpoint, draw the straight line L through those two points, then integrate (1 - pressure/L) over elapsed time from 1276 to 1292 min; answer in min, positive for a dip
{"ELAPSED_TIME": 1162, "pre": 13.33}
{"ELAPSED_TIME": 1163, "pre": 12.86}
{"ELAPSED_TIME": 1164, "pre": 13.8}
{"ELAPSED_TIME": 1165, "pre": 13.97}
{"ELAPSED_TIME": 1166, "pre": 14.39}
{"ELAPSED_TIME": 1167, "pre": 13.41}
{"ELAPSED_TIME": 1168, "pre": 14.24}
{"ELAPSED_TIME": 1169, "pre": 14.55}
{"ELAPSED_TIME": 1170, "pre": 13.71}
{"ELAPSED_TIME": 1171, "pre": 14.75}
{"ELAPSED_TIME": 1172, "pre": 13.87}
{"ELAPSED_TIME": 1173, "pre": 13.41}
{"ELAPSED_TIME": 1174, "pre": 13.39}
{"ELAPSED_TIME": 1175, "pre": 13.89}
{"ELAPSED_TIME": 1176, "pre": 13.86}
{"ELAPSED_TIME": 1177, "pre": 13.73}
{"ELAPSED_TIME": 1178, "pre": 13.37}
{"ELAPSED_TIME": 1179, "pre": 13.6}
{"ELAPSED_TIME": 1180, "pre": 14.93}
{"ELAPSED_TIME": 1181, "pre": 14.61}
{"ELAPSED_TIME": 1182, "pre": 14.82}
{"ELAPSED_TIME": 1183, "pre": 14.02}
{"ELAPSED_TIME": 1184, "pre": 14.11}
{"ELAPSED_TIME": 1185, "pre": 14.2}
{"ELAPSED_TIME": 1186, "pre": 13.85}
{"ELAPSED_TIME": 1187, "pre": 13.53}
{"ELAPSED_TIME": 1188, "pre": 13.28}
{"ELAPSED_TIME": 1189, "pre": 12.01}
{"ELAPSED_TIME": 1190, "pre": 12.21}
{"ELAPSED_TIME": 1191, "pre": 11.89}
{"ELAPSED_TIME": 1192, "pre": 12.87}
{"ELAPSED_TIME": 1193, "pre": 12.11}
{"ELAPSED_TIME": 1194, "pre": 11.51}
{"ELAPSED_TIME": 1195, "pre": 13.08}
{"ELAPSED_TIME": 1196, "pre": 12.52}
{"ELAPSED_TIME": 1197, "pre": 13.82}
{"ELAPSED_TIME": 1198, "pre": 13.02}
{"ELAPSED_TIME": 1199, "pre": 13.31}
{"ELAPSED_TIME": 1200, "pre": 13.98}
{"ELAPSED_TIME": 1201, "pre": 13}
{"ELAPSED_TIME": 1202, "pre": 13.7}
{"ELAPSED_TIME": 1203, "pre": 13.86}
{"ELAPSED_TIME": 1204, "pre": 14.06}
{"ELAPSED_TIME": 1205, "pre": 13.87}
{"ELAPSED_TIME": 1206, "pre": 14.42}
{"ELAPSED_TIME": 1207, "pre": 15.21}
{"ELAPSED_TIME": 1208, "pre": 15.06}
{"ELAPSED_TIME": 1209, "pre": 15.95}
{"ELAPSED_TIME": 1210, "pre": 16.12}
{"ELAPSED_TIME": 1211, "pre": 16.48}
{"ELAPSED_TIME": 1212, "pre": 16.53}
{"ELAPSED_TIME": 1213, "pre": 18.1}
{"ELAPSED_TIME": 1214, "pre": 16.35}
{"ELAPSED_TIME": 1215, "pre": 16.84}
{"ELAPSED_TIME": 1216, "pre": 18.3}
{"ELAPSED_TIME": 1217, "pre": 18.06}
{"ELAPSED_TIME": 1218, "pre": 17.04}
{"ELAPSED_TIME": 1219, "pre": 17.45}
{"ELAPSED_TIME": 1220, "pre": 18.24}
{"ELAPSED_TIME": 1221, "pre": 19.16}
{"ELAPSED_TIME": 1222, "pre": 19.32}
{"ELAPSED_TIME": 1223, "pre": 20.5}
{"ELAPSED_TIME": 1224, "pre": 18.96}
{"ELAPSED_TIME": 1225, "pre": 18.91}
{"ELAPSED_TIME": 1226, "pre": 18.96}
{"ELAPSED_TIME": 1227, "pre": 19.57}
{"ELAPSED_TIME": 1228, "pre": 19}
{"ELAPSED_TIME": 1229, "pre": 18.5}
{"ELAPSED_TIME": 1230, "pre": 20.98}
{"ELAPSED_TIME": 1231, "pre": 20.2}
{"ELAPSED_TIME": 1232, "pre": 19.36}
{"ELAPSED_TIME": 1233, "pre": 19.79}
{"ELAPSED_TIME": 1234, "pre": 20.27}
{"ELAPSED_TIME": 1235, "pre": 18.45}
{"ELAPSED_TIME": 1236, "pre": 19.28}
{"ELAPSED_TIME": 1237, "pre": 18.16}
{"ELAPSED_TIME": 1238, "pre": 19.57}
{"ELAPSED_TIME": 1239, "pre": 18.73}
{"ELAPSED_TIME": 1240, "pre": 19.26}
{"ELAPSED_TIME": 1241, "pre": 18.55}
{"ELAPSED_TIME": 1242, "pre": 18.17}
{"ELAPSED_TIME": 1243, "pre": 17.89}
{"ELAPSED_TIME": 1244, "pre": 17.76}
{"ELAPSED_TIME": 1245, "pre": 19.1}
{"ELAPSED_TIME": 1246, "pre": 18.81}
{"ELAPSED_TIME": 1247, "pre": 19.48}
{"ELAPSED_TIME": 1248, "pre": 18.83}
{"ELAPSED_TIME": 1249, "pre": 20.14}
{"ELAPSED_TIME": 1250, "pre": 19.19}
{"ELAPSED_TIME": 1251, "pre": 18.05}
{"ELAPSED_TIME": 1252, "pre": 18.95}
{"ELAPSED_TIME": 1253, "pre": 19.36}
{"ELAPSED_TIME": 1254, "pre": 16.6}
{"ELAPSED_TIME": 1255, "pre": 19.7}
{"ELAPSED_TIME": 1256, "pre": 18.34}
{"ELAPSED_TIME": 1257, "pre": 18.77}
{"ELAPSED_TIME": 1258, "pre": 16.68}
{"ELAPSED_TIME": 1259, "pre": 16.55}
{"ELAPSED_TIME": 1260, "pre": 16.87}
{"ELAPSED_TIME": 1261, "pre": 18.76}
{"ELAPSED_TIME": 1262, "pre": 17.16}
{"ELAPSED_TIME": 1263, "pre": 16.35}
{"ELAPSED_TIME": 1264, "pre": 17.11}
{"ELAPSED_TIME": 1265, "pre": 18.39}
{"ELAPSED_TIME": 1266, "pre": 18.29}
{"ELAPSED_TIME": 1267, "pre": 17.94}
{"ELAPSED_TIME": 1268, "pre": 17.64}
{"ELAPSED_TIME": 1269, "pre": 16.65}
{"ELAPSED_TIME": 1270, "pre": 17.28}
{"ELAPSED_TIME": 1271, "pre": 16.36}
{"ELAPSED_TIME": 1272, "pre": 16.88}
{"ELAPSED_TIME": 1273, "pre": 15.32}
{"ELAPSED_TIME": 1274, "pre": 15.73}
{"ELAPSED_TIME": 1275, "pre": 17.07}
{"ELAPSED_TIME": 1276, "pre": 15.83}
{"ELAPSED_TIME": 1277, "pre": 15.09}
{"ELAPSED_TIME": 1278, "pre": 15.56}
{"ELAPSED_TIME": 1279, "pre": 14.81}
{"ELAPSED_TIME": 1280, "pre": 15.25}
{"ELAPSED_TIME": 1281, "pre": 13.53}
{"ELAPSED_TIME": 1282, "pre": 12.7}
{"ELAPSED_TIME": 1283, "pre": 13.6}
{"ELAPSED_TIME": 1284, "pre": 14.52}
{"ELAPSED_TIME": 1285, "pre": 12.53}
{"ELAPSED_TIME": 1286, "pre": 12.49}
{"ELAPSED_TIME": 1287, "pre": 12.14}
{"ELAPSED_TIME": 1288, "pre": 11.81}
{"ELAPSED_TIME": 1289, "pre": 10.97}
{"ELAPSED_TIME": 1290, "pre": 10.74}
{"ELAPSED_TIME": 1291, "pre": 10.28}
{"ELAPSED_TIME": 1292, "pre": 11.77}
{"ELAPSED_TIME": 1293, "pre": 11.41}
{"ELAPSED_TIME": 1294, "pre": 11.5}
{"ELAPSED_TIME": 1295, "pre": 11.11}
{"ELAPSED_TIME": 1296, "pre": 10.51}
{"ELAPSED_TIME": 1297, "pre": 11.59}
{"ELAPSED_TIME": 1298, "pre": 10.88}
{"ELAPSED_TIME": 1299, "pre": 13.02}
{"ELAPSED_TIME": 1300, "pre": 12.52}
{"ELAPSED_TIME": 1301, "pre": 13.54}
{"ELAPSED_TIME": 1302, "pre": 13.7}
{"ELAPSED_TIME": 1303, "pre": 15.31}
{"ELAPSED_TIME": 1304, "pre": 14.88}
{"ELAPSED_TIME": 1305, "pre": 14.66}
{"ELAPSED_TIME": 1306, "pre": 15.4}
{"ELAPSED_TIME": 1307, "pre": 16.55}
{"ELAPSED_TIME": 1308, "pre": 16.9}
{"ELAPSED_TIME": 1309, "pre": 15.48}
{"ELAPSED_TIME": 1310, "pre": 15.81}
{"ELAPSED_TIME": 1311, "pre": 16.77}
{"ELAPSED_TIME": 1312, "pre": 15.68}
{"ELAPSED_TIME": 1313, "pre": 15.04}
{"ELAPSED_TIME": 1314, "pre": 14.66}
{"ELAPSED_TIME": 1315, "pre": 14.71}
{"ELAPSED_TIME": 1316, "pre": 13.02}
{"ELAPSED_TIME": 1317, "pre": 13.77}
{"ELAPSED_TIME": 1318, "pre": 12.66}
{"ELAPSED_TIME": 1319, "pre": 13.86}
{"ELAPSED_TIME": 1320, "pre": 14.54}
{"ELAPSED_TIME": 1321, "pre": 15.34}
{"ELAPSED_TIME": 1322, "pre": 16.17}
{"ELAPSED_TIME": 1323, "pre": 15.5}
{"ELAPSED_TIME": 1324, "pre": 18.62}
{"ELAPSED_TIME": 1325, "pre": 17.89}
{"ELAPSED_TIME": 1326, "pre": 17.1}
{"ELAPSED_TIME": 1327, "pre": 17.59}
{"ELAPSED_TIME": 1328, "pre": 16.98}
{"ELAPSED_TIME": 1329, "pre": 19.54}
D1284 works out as 2.7 min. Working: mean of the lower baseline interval 18.9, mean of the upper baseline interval 14.4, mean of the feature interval 13.1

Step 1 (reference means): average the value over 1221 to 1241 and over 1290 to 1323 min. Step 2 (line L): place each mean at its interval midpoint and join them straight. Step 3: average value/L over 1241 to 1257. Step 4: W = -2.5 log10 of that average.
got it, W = -0.04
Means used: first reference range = 19.3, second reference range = 13.8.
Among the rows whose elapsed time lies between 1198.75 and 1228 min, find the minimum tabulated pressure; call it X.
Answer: 13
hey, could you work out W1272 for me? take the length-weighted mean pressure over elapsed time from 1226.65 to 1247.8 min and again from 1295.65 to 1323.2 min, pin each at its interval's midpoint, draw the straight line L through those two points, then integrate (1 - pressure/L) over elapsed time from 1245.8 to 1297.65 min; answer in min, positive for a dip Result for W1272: 4.1 min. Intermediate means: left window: 19.1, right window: 14.4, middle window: 15.6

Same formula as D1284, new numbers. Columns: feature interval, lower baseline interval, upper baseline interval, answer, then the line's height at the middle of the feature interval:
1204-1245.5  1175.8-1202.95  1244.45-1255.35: -3.6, 16.6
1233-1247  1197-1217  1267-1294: -3.9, 14.7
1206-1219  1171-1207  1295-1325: -2.7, 13.7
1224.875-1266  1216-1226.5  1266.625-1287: -3.6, 17.2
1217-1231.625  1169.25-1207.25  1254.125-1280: -3.8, 15.1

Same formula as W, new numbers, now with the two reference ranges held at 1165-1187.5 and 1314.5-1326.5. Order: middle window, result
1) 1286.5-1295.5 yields 0.31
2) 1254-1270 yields -0.19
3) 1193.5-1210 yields 0.03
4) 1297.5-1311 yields 0.04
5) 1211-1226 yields -0.25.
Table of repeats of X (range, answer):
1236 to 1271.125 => 16.35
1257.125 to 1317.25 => 10.28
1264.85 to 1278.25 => 15.09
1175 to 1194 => 11.51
